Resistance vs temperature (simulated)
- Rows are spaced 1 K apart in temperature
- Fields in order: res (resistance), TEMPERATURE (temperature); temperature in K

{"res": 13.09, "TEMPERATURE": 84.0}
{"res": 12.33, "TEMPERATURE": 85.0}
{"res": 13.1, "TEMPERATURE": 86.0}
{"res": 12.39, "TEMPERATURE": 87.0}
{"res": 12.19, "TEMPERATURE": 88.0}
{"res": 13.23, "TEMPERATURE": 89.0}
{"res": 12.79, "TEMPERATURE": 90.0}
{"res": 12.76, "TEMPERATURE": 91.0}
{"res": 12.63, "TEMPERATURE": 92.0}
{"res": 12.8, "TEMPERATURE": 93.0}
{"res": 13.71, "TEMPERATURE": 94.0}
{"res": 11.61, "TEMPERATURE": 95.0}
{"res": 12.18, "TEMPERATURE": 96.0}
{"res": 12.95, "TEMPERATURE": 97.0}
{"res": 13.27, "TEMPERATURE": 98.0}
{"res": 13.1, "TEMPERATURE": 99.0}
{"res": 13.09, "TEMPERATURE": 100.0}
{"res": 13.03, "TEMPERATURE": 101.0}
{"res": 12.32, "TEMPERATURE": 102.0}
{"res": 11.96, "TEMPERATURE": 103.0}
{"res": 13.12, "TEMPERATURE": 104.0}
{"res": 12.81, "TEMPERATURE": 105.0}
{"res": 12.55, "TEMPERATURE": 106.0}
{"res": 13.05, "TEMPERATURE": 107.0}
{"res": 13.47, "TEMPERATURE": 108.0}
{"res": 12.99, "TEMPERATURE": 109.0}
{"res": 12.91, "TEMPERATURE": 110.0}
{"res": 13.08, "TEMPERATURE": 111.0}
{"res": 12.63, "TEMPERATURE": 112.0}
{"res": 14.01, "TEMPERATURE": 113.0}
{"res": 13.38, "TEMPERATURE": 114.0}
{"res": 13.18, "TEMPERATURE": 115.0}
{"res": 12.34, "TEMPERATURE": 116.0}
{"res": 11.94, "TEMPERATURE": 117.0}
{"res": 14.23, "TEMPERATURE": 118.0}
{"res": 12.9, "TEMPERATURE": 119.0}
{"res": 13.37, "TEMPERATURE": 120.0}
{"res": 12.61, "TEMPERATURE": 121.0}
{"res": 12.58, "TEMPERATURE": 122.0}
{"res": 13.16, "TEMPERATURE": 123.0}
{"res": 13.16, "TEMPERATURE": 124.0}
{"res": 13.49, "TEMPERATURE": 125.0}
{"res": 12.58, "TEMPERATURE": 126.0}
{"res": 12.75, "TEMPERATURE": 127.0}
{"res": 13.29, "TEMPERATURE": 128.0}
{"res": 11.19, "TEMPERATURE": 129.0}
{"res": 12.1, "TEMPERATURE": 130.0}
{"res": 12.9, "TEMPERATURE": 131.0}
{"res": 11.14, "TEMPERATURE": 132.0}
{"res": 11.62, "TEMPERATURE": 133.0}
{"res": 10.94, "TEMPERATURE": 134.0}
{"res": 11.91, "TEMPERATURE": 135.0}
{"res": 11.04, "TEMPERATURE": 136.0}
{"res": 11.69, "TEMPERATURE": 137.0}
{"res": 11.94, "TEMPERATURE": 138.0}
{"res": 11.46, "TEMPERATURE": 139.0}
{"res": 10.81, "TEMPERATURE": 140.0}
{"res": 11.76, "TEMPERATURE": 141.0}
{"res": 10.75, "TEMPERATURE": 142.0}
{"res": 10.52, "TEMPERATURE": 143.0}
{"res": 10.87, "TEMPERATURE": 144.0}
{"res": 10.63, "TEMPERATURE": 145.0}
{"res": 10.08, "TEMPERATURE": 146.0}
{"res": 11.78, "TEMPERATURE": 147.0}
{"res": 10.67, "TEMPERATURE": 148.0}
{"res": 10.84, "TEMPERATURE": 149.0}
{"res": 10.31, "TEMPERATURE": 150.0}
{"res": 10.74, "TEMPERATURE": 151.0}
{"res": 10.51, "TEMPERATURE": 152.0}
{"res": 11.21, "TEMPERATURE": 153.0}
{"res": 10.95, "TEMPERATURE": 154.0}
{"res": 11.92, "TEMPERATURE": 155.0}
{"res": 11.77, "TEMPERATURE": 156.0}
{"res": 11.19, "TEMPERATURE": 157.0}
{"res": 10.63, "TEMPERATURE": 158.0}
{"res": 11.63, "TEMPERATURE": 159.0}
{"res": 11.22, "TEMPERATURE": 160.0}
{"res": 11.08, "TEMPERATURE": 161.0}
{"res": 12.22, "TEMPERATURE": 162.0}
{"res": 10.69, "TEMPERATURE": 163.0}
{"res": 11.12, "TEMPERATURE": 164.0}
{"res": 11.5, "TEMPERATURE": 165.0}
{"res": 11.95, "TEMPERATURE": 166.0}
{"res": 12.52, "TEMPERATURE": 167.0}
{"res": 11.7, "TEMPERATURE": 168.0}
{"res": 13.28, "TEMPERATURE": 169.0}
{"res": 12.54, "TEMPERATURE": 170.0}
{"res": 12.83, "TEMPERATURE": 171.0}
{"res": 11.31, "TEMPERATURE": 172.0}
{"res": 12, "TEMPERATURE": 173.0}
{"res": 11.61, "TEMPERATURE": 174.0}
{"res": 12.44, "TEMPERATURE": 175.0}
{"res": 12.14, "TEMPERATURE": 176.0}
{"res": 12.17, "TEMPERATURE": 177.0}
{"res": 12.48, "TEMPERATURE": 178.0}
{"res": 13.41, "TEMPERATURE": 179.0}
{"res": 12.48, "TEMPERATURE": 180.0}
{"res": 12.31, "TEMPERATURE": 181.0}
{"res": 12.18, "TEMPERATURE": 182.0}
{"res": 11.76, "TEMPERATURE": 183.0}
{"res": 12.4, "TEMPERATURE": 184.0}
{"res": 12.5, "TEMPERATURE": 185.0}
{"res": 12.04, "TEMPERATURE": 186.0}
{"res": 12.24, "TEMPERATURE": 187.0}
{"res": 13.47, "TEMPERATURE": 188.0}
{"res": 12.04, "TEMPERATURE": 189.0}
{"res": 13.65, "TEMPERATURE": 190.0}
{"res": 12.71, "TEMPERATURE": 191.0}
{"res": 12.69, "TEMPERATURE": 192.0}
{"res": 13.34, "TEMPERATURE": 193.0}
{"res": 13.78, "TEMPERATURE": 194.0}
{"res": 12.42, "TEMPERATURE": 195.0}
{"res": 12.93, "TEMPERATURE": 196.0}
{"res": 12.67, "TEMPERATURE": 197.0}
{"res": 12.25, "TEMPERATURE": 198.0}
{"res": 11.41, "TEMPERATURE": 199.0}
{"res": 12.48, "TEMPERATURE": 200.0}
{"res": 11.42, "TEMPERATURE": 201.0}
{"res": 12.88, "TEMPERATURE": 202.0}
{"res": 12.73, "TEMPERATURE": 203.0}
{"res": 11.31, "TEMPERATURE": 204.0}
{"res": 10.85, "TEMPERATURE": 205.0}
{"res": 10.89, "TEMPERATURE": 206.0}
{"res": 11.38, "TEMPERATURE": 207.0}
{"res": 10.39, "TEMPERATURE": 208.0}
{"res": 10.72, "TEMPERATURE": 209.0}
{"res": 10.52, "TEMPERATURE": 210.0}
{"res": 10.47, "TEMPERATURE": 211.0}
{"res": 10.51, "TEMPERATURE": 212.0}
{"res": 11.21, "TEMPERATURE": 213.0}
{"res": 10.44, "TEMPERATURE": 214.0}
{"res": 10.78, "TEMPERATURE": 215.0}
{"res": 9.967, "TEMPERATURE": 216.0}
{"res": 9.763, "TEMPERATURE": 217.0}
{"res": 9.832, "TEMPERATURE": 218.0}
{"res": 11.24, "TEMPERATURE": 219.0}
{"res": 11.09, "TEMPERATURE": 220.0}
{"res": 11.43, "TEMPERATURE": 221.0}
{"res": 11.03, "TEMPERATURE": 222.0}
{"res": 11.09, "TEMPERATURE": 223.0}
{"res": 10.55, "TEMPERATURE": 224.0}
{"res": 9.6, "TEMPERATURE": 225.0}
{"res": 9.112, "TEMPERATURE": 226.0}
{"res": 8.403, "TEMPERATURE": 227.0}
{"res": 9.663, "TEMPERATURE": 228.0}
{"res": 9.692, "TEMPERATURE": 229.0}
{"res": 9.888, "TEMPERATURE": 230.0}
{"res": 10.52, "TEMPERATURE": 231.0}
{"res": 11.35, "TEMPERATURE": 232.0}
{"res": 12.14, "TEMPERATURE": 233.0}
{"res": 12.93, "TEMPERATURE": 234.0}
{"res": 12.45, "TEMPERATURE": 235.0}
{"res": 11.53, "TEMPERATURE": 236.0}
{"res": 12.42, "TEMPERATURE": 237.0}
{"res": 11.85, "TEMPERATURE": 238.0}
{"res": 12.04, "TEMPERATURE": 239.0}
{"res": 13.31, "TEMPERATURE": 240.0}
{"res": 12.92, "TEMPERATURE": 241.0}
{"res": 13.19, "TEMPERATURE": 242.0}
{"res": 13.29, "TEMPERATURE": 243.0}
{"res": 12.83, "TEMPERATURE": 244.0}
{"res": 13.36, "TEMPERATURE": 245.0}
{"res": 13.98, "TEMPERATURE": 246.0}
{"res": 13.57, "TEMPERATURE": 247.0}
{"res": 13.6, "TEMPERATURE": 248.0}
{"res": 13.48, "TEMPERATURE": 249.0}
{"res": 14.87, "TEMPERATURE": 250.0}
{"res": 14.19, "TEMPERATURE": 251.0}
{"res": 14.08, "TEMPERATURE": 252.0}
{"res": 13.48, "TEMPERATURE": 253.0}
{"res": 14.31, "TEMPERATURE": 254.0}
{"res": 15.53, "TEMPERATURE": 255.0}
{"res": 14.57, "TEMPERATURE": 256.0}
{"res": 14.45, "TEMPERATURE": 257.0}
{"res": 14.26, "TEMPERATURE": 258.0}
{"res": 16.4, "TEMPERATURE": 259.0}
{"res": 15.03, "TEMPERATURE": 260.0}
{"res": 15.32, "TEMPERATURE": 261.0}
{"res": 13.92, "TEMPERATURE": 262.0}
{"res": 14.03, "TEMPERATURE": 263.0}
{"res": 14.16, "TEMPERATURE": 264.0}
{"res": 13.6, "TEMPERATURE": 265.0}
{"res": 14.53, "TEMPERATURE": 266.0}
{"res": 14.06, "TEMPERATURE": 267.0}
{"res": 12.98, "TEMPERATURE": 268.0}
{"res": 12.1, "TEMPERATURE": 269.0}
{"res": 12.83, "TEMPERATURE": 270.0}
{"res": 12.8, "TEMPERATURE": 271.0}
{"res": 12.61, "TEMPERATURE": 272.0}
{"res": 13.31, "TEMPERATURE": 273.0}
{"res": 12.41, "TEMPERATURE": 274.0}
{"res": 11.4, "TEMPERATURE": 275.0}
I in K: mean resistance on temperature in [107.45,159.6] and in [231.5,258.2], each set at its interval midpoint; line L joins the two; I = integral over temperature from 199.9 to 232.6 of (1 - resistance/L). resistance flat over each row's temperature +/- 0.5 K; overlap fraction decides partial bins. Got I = 5.7 K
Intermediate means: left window 12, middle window 10.7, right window 13.3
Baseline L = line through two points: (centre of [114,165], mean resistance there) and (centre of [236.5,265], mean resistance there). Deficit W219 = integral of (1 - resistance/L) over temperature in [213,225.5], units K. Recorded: 2.5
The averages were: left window 11.7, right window 13.9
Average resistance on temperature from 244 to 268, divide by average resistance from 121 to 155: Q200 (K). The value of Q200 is 1.23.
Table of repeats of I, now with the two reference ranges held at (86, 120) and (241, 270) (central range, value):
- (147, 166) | 3.0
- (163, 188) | 2.3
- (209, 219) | 2.4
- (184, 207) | 2.0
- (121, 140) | 1.4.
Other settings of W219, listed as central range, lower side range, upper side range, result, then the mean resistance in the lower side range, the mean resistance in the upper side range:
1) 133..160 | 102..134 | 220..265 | 3.5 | 12.8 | 12.7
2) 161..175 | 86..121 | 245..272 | 1.5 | 12.9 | 14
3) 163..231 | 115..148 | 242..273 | 7.2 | 12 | 13.9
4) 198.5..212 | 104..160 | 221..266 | 1.3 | 12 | 12.8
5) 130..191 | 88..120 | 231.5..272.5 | 6.7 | 12.9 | 13.5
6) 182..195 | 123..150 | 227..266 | -0.4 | 11.6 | 13.2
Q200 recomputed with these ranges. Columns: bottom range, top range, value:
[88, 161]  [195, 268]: 1.01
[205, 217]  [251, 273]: 1.32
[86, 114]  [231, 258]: 1.03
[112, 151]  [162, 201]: 1.03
